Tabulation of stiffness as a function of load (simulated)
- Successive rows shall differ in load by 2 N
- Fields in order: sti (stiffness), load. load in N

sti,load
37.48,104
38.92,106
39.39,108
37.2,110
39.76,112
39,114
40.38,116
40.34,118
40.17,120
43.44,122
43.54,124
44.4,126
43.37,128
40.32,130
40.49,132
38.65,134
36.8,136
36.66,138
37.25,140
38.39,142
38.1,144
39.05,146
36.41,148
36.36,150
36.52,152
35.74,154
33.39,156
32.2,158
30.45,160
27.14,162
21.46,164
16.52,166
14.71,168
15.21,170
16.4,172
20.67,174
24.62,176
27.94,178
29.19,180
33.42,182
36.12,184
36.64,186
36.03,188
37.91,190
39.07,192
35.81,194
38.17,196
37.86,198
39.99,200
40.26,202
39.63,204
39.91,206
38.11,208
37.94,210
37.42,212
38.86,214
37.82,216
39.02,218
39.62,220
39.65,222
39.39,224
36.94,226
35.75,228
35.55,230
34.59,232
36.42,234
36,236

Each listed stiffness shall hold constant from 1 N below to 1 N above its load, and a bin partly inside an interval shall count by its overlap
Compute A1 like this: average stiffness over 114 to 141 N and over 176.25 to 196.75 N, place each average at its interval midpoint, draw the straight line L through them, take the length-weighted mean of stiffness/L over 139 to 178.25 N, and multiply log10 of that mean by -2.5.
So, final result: 0.28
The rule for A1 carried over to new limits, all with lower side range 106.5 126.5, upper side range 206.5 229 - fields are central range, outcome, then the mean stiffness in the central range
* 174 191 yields 0.22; 32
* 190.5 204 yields 0.00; 38.6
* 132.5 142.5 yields 0.07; 37.7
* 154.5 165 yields 0.33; 29.3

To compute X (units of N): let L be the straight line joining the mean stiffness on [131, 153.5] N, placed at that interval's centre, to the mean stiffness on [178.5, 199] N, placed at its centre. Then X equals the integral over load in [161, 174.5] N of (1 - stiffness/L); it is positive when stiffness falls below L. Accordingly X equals 6.6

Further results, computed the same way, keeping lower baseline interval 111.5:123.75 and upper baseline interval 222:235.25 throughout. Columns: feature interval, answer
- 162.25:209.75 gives 8.7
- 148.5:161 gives 1.6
